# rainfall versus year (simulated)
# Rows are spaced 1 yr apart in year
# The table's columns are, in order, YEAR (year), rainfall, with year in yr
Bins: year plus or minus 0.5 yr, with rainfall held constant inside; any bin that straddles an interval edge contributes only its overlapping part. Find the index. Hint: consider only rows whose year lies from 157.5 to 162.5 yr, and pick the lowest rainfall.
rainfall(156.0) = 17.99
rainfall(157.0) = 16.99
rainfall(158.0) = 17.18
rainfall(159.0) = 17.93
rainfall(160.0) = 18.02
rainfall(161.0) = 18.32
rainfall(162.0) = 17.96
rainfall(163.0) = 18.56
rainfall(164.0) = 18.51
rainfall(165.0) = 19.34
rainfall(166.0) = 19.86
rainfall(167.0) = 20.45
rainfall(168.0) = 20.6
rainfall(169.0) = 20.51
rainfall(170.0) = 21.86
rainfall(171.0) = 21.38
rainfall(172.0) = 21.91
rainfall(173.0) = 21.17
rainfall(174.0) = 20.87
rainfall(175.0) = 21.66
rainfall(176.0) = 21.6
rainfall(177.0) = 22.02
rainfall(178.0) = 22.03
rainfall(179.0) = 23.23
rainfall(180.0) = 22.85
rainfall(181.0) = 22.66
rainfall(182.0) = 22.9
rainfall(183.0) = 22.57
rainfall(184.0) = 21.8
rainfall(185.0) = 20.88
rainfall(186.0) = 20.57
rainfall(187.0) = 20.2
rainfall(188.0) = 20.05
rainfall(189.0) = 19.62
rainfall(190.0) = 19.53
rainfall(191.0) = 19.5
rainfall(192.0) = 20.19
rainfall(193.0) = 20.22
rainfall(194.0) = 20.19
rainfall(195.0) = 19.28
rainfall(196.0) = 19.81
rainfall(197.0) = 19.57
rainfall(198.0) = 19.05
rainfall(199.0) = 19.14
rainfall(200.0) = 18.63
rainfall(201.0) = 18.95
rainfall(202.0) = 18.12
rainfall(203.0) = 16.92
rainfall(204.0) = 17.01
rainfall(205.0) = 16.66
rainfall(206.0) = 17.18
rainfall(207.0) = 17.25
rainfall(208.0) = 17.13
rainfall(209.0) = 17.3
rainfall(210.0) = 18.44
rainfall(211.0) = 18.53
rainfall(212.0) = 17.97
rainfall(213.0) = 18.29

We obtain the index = 17.18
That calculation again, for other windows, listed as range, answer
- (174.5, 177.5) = 21.6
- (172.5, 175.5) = 20.87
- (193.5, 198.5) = 19.05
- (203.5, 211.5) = 16.66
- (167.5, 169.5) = 20.51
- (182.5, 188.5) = 20.05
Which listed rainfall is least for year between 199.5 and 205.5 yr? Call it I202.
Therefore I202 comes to 16.66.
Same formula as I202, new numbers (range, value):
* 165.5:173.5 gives 19.86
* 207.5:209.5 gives 17.13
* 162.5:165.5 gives 18.51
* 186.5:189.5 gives 19.62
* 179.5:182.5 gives 22.66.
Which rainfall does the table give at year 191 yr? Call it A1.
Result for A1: 19.5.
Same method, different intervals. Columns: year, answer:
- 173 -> 21.17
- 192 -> 20.19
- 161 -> 18.32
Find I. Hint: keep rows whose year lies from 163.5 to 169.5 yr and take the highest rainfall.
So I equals 20.6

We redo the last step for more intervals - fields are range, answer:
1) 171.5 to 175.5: 21.91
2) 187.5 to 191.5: 20.05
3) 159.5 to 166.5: 19.86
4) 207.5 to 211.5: 18.53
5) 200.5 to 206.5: 18.95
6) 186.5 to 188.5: 20.2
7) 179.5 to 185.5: 22.9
